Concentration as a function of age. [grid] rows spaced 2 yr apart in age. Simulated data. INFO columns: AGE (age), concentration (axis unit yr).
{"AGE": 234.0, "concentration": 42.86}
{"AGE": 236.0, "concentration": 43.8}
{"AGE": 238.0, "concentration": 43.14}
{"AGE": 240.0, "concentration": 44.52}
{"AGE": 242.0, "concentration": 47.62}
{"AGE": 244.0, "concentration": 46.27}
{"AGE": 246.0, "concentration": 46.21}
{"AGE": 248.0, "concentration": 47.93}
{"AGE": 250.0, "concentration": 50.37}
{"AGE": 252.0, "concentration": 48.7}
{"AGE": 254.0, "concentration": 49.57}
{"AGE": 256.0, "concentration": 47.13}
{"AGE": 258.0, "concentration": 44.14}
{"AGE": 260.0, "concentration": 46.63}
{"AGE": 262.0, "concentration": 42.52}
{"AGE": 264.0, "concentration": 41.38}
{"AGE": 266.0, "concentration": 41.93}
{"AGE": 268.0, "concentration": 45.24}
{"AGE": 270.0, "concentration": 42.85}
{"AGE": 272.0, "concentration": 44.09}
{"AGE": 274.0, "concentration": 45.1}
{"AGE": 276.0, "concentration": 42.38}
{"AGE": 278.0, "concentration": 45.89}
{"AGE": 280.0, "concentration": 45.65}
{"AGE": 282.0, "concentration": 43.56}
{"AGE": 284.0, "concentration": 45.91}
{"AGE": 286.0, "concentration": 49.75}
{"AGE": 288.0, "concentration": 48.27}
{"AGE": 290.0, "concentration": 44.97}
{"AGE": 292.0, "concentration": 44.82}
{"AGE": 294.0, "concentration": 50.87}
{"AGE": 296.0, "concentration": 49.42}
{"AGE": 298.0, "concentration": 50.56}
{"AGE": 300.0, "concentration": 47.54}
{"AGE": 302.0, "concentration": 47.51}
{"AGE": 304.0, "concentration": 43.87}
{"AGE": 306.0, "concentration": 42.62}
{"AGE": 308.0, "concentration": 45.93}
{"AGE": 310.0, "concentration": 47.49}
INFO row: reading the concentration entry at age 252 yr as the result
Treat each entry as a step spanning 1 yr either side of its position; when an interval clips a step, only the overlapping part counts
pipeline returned 48.7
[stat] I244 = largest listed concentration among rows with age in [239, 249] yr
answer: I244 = 47.93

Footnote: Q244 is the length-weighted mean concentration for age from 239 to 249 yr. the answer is 46.5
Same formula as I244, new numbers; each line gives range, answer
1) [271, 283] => 45.89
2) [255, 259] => 47.13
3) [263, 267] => 41.93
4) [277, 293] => 49.75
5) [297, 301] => 50.56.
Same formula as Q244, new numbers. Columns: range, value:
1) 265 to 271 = 43.3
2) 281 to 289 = 46.9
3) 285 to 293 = 47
